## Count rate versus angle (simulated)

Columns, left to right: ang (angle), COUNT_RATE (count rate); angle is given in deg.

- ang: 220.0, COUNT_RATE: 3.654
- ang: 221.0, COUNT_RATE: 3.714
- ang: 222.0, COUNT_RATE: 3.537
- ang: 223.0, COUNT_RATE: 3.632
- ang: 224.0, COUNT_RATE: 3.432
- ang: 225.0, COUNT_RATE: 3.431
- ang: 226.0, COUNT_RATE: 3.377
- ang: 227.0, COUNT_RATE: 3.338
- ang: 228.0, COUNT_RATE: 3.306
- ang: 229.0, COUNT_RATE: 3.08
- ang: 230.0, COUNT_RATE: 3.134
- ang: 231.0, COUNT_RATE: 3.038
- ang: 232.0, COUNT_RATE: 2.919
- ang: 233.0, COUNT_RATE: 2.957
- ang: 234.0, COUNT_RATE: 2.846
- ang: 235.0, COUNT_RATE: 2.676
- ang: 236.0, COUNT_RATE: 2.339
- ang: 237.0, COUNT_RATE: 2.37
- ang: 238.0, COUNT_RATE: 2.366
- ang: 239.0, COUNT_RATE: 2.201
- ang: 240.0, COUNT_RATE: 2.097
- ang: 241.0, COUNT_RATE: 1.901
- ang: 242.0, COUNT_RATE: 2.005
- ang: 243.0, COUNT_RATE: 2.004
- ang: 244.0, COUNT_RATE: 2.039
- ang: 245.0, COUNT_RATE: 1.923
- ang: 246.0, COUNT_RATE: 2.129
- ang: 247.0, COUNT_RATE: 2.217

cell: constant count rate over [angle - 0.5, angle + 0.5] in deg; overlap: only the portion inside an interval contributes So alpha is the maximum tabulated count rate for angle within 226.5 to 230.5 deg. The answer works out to 3.338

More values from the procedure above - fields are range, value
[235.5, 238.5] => 2.37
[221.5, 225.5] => 3.632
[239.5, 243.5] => 2.097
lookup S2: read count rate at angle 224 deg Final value 3.432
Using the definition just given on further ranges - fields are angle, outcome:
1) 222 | 3.537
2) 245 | 1.923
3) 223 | 3.632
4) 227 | 3.338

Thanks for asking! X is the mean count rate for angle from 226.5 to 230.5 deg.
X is 3.21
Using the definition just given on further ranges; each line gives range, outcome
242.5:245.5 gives 1.99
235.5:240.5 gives 2.27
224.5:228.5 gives 3.36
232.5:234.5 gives 2.9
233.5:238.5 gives 2.52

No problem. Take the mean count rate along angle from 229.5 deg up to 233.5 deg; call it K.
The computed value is 3.01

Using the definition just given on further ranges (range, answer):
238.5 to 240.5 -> 2.15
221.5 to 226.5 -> 3.48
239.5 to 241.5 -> 2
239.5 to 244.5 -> 2.01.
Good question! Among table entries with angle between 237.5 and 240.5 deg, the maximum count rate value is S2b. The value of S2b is 2.366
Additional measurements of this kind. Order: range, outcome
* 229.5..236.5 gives 3.134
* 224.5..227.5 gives 3.431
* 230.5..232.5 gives 3.038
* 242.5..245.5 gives 2.039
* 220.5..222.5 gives 3.714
